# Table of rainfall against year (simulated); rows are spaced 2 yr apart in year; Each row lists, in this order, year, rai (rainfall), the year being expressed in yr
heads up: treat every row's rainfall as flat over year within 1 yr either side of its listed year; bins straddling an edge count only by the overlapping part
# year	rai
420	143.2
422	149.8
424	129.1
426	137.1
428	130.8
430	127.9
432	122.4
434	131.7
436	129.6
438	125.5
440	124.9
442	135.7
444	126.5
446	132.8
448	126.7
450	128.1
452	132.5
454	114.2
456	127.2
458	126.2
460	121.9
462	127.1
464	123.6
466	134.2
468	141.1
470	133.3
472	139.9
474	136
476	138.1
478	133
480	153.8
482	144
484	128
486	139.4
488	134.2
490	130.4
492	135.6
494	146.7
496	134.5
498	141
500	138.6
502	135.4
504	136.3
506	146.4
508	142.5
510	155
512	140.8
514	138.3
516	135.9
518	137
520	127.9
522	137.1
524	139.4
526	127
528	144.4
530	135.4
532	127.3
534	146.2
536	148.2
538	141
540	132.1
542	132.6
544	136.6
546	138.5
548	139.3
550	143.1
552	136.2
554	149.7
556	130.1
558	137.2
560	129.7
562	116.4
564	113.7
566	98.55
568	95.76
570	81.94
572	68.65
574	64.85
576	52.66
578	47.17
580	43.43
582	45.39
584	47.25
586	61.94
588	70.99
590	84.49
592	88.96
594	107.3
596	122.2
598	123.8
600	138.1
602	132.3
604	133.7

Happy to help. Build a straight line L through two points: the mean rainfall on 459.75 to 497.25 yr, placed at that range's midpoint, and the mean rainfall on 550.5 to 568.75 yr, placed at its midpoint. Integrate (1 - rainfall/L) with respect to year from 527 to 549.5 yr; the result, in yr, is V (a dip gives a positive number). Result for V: -2.0 yr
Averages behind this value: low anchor 136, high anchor 124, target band 138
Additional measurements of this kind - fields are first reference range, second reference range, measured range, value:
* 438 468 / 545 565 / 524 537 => -0.6 yr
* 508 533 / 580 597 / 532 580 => -3.5 yr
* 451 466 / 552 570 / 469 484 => -1.8 yr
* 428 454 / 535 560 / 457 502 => -1.2 yr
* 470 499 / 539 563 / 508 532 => -0.2 yr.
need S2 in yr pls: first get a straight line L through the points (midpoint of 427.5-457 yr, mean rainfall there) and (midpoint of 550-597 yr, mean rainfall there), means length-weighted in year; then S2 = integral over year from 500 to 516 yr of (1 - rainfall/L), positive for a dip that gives -4.6 yr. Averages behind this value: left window 128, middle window 141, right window 92.2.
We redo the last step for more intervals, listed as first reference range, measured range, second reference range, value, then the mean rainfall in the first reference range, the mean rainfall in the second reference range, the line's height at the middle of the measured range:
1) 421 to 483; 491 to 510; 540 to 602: -3.28 yr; 132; 103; 120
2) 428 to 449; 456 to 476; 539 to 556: -0.10 yr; 128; 138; 131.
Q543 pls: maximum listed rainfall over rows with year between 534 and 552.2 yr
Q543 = 148.2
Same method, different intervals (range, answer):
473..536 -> 155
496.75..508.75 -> 146.4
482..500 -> 146.7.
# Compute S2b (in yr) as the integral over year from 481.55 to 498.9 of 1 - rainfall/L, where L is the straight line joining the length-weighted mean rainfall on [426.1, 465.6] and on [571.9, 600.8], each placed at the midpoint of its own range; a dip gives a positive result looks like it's -3.9 yr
